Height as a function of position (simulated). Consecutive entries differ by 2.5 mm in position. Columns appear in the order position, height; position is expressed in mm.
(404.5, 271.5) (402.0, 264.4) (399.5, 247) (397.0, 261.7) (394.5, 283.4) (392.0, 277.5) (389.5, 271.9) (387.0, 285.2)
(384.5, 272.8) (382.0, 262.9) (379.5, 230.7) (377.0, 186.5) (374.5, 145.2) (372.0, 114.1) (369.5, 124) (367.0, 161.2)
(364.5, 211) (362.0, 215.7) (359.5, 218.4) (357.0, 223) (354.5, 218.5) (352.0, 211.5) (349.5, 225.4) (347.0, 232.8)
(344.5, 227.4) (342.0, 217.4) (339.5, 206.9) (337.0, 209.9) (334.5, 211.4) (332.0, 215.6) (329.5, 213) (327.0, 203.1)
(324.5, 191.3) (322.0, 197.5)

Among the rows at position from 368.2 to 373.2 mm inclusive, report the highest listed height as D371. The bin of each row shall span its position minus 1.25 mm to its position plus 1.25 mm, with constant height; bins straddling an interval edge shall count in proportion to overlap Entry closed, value 124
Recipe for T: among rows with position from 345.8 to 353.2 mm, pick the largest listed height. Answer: 232.8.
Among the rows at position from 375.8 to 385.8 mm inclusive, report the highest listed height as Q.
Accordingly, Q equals 272.8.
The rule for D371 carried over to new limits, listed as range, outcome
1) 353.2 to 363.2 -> 223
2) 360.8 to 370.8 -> 215.7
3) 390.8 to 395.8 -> 283.4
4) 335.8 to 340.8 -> 209.9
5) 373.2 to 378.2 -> 186.5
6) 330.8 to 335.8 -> 215.6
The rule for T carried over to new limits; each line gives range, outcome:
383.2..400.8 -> 285.2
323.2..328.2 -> 203.1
